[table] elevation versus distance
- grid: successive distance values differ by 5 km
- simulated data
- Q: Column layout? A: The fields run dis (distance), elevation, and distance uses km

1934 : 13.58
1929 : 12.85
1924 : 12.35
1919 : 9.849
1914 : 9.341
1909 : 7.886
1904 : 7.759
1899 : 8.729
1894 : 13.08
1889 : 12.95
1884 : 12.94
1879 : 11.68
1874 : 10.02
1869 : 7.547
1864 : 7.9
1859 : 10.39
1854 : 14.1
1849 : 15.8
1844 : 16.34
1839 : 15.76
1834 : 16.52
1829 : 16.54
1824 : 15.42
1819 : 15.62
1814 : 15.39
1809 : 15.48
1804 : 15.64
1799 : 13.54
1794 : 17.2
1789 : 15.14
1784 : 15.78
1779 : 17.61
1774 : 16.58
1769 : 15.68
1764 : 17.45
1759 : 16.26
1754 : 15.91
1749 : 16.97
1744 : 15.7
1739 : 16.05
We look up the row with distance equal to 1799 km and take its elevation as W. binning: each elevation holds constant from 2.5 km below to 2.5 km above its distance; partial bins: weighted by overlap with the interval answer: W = 13.54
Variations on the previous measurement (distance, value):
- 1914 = 9.341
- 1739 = 16.05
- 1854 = 14.1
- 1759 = 16.26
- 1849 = 15.8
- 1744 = 15.7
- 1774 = 16.58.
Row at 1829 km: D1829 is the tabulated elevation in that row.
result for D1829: 16.54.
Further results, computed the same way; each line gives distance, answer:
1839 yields 15.76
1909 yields 7.886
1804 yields 15.64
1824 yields 15.42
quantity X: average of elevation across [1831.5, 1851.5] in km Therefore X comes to 16.1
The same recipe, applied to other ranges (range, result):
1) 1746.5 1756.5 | 16.4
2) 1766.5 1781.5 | 16.6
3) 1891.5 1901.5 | 10.9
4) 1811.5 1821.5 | 15.5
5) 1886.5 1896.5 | 13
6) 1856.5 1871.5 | 8.61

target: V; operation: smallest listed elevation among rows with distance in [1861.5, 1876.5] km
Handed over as 7.547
